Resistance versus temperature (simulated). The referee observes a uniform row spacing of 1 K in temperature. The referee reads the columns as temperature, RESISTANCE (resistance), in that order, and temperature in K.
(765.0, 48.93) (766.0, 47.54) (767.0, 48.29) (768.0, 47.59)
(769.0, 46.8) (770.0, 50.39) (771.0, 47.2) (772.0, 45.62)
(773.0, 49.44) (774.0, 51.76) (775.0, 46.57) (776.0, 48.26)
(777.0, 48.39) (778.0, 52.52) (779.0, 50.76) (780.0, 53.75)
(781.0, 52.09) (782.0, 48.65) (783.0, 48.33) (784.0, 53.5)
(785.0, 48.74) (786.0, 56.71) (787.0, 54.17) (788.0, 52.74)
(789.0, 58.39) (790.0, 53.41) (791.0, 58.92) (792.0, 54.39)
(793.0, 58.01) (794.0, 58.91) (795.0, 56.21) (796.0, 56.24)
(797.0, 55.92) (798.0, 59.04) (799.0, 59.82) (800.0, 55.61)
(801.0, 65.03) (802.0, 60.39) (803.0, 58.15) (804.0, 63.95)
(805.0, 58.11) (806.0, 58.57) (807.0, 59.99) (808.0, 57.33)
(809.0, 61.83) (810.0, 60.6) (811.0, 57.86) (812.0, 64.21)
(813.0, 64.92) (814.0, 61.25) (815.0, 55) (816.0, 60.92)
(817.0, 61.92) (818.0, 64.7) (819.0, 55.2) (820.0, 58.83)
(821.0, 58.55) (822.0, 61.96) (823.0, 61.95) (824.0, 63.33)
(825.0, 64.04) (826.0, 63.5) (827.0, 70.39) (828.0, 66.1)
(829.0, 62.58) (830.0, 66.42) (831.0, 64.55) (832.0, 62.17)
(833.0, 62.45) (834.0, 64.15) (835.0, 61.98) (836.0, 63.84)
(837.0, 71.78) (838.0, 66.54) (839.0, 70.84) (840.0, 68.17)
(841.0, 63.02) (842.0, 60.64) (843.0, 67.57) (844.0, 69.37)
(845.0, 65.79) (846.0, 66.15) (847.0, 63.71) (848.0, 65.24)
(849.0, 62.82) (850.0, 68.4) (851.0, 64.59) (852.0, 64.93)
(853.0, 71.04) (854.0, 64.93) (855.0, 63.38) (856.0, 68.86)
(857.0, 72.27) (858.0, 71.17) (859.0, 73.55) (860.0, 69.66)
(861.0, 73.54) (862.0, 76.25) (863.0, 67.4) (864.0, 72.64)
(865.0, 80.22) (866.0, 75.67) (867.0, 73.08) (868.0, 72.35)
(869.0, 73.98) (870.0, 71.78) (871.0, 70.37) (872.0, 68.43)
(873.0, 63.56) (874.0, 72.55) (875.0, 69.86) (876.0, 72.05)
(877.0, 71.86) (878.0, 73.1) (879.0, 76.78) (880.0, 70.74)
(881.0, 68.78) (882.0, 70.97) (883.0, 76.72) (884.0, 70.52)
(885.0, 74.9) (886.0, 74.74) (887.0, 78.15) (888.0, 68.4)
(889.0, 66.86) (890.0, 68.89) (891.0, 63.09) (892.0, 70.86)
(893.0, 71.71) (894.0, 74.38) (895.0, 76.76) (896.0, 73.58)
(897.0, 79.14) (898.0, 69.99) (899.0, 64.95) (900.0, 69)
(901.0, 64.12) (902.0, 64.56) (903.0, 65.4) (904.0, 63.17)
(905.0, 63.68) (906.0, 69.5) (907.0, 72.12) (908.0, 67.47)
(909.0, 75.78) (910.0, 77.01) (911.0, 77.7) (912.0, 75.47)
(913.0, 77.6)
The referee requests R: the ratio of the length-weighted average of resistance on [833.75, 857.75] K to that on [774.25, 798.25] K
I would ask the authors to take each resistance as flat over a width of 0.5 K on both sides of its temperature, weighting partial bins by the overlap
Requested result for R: 1.24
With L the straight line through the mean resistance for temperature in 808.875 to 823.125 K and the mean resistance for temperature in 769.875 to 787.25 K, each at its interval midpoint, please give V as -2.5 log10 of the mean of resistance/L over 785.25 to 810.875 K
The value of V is -0.04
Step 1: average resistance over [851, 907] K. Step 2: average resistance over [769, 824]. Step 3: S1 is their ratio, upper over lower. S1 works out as 1.3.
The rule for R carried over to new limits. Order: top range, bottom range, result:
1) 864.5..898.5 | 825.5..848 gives 1.10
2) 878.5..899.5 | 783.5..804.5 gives 1.26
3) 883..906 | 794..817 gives 1.17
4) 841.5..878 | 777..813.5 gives 1.22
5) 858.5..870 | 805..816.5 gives 1.22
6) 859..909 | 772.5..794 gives 1.35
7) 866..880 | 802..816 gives 1.19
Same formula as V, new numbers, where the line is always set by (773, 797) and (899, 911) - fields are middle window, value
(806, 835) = -0.08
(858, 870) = -0.16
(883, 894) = -0.08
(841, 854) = -0.08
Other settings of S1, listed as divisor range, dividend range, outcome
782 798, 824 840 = 1.19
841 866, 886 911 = 1.02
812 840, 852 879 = 1.12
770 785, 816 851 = 1.29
